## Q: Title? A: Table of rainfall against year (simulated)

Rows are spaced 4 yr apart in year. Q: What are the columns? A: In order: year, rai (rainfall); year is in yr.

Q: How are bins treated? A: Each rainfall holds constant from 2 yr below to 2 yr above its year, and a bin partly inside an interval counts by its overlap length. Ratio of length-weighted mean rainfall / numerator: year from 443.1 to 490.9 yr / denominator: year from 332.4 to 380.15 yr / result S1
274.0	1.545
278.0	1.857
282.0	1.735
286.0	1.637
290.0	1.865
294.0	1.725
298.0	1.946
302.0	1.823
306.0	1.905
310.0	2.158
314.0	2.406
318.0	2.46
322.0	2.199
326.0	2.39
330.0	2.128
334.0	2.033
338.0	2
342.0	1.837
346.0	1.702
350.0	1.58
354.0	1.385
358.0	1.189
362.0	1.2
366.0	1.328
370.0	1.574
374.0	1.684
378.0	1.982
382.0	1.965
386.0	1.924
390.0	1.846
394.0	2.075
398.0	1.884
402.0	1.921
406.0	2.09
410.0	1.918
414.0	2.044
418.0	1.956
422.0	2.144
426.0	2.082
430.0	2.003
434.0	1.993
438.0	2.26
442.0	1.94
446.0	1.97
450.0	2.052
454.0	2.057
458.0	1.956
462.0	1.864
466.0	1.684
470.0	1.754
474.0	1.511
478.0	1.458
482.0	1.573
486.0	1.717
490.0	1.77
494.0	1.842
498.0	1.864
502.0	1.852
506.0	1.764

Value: 1.10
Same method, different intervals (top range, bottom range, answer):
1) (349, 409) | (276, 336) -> 0.85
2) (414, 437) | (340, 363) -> 1.37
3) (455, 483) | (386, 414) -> 0.87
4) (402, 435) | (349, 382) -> 1.33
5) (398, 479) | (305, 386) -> 1.04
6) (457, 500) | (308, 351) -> 0.82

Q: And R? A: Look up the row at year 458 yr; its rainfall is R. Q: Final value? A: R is 1.956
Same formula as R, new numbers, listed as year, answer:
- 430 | 2.003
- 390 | 1.846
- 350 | 1.58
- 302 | 1.823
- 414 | 2.044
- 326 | 2.39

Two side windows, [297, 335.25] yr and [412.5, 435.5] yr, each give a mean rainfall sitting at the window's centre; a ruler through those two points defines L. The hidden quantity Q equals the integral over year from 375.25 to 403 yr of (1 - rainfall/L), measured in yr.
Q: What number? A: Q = 1.9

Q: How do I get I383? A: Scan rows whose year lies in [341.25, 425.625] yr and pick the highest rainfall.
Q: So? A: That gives 2.144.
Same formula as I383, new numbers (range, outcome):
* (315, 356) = 2.46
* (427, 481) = 2.26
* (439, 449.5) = 1.97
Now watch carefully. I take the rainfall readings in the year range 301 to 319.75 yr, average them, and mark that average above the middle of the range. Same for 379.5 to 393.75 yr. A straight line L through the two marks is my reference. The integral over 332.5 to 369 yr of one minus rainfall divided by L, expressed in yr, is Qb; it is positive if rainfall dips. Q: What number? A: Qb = 8.4 yr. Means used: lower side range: 2.16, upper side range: 1.93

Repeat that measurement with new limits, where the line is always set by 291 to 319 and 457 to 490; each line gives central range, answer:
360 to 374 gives 3.6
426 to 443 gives -2.8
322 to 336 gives -1.4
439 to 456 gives -2.7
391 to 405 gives -0.9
